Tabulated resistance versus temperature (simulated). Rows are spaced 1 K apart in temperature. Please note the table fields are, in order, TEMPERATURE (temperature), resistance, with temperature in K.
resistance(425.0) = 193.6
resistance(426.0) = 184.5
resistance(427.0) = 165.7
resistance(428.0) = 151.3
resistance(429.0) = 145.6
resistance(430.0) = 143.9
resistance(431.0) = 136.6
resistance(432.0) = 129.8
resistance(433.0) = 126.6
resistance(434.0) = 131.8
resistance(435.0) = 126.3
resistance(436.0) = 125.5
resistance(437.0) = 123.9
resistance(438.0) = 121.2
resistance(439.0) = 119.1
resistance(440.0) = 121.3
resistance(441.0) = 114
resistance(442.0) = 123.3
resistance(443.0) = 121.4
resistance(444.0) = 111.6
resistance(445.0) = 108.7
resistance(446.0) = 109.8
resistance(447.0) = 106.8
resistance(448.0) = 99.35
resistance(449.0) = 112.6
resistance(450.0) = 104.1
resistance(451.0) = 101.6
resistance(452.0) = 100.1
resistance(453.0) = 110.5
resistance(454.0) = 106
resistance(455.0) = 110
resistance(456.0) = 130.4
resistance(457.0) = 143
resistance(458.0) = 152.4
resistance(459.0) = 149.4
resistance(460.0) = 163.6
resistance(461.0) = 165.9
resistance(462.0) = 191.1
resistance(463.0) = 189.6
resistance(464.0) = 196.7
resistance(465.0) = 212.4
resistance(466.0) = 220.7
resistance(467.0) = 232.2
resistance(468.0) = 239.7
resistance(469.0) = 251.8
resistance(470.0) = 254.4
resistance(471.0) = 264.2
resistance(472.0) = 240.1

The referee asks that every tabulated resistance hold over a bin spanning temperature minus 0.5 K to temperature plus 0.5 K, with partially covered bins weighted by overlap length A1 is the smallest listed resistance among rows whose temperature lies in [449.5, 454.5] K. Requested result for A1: 100.1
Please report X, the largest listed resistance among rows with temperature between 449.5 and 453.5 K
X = 110.5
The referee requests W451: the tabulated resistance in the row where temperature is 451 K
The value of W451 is 101.6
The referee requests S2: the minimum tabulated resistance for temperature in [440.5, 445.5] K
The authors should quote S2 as 108.7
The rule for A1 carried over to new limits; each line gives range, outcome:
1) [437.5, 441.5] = 114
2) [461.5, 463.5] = 189.6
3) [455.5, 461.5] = 130.4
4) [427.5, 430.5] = 143.9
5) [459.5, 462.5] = 163.6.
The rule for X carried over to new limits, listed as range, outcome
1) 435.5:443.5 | 125.5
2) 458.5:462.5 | 191.1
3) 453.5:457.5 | 143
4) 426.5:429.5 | 165.7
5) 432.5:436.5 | 131.8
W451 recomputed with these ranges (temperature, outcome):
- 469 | 251.8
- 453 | 110.5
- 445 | 108.7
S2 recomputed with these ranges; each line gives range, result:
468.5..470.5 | 251.8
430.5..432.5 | 129.8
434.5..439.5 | 119.1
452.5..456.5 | 106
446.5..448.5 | 99.35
